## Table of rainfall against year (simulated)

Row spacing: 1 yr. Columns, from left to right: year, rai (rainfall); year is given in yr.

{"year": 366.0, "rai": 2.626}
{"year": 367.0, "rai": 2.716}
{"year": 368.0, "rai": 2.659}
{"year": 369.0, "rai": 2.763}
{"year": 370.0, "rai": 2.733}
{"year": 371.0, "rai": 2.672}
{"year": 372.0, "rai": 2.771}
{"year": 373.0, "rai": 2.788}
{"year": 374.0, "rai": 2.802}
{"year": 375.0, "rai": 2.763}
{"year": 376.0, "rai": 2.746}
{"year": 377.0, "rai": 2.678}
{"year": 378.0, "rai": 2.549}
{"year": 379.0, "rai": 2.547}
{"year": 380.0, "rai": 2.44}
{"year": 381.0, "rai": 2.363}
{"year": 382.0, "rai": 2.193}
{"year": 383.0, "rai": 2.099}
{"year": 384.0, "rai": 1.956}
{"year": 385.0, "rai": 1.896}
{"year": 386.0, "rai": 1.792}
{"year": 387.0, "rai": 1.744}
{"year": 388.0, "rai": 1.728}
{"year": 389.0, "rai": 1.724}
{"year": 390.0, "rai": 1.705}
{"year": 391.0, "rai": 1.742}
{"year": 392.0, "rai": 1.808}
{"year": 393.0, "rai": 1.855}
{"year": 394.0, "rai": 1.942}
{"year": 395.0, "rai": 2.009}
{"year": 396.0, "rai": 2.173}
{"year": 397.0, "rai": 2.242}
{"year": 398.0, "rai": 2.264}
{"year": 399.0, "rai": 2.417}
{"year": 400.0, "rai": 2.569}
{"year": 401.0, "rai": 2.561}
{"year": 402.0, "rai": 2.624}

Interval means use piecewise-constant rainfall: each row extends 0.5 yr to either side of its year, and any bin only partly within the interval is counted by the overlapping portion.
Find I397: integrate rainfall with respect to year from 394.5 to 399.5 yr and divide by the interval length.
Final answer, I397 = 2.22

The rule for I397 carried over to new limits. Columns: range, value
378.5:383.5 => 2.33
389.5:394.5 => 1.81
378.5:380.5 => 2.49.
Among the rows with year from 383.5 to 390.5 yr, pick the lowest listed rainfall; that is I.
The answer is 1.705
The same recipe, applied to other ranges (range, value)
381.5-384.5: 1.956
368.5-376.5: 2.672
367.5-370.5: 2.659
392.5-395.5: 1.855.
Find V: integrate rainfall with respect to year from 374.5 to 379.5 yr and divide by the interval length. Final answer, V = 2.66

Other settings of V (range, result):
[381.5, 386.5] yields 1.99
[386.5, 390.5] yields 1.73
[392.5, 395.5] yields 1.94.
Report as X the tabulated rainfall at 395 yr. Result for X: 2.009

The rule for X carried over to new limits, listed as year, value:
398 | 2.264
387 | 1.744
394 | 1.942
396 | 2.173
